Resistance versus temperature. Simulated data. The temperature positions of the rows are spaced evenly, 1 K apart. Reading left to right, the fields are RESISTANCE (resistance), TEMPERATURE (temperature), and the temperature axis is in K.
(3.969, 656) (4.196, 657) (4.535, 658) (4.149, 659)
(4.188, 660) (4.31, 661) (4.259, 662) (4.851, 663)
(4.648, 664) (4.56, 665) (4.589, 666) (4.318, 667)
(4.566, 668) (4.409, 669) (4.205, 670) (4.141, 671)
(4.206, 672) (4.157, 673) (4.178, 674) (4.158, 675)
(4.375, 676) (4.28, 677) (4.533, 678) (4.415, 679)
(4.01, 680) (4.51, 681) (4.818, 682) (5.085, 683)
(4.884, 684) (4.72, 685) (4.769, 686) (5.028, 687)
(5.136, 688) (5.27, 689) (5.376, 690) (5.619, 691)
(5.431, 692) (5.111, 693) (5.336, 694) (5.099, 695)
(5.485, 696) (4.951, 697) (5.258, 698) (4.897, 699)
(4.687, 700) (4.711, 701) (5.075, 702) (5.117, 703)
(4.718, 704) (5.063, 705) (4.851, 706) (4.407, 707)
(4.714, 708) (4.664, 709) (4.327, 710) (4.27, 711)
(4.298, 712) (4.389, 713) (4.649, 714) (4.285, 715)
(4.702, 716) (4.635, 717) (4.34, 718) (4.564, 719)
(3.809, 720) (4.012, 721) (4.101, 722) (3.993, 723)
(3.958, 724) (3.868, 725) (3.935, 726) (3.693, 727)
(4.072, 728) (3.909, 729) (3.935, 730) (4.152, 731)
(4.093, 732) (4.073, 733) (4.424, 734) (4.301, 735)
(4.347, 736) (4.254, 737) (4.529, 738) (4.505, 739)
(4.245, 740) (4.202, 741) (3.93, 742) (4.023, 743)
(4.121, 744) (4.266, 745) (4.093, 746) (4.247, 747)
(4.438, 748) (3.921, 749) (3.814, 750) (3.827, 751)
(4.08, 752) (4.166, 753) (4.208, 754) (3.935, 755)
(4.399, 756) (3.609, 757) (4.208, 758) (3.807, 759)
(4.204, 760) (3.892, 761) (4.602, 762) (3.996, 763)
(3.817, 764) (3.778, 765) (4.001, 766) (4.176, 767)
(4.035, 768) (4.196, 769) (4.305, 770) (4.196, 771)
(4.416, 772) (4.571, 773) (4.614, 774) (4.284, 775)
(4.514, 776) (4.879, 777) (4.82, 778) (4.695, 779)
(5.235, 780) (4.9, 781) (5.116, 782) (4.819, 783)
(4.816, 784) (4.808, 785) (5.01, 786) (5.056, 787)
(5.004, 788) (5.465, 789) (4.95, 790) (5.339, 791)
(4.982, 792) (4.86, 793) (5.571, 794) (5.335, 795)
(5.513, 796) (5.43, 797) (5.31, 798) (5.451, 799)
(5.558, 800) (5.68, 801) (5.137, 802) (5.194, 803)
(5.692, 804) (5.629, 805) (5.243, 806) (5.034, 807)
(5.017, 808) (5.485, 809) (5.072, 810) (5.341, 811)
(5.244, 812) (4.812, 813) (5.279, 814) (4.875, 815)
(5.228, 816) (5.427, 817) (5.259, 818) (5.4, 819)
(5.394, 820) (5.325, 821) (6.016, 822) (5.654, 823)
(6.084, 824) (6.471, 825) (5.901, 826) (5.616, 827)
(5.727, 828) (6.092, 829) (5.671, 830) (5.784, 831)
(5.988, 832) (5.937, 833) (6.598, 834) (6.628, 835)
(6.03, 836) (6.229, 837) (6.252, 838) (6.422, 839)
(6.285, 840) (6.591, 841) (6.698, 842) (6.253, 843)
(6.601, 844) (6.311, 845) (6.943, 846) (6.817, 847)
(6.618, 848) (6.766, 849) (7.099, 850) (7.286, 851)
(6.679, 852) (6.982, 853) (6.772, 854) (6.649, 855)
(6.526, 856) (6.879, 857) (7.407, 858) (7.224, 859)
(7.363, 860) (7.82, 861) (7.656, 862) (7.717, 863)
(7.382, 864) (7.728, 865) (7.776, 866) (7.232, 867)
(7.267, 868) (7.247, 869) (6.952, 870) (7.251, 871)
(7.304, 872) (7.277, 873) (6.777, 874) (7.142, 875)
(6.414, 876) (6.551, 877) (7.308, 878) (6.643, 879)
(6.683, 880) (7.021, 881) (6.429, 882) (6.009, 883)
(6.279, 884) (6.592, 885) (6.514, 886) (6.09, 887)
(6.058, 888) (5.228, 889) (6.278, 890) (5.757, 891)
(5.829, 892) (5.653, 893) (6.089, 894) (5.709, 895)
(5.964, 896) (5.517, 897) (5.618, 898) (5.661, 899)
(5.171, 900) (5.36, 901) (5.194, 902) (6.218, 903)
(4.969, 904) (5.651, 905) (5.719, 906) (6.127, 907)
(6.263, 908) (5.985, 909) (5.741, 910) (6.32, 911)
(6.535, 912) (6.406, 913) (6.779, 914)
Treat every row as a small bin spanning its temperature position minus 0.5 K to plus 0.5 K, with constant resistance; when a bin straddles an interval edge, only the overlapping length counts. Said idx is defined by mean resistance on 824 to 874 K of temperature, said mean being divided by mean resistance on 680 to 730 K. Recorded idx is 1.45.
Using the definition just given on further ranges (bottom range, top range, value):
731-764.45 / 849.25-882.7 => 1.71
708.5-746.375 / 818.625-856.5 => 1.50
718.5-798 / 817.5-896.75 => 1.48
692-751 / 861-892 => 1.54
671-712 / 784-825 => 1.11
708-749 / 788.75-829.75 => 1.28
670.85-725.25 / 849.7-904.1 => 1.42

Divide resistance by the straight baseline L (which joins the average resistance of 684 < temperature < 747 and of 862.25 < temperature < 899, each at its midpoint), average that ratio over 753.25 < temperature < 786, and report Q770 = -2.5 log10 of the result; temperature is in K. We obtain 0.19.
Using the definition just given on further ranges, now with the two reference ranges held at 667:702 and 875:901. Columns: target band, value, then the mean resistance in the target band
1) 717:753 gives 0.23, 4.12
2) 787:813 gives 0.05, 5.29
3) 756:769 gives 0.29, 4.03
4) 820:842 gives -0.06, 6.06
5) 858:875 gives -0.23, 7.37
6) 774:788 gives 0.12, 4.84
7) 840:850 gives -0.14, 6.63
